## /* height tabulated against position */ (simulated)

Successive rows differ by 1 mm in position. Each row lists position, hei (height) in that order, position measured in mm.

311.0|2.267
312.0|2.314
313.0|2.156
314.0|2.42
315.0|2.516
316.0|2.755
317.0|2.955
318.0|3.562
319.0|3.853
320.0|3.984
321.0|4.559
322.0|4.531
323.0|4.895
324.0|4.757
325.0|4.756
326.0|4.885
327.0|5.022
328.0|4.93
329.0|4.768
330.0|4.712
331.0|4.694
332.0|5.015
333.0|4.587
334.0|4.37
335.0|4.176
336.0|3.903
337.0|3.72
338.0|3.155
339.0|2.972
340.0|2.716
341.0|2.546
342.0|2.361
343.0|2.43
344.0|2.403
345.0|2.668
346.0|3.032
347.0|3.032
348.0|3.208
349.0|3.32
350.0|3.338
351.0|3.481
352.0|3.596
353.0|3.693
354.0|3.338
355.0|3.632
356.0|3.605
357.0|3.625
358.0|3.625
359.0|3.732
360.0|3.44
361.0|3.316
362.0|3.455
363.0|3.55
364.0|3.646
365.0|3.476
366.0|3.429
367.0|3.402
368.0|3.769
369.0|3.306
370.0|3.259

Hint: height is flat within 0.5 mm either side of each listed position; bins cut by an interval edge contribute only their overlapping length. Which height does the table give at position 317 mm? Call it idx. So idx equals 2.955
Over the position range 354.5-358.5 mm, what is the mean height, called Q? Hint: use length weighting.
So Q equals 3.62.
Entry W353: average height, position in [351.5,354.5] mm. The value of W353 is 3.54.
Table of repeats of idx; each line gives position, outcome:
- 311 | 2.267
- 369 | 3.306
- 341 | 2.546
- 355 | 3.632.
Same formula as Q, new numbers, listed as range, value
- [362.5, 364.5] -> 3.6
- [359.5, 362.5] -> 3.4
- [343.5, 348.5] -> 2.87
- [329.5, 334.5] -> 4.68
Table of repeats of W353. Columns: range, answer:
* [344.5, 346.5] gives 2.85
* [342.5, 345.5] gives 2.5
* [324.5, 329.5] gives 4.87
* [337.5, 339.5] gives 3.06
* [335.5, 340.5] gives 3.29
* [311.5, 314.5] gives 2.3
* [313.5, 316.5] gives 2.56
